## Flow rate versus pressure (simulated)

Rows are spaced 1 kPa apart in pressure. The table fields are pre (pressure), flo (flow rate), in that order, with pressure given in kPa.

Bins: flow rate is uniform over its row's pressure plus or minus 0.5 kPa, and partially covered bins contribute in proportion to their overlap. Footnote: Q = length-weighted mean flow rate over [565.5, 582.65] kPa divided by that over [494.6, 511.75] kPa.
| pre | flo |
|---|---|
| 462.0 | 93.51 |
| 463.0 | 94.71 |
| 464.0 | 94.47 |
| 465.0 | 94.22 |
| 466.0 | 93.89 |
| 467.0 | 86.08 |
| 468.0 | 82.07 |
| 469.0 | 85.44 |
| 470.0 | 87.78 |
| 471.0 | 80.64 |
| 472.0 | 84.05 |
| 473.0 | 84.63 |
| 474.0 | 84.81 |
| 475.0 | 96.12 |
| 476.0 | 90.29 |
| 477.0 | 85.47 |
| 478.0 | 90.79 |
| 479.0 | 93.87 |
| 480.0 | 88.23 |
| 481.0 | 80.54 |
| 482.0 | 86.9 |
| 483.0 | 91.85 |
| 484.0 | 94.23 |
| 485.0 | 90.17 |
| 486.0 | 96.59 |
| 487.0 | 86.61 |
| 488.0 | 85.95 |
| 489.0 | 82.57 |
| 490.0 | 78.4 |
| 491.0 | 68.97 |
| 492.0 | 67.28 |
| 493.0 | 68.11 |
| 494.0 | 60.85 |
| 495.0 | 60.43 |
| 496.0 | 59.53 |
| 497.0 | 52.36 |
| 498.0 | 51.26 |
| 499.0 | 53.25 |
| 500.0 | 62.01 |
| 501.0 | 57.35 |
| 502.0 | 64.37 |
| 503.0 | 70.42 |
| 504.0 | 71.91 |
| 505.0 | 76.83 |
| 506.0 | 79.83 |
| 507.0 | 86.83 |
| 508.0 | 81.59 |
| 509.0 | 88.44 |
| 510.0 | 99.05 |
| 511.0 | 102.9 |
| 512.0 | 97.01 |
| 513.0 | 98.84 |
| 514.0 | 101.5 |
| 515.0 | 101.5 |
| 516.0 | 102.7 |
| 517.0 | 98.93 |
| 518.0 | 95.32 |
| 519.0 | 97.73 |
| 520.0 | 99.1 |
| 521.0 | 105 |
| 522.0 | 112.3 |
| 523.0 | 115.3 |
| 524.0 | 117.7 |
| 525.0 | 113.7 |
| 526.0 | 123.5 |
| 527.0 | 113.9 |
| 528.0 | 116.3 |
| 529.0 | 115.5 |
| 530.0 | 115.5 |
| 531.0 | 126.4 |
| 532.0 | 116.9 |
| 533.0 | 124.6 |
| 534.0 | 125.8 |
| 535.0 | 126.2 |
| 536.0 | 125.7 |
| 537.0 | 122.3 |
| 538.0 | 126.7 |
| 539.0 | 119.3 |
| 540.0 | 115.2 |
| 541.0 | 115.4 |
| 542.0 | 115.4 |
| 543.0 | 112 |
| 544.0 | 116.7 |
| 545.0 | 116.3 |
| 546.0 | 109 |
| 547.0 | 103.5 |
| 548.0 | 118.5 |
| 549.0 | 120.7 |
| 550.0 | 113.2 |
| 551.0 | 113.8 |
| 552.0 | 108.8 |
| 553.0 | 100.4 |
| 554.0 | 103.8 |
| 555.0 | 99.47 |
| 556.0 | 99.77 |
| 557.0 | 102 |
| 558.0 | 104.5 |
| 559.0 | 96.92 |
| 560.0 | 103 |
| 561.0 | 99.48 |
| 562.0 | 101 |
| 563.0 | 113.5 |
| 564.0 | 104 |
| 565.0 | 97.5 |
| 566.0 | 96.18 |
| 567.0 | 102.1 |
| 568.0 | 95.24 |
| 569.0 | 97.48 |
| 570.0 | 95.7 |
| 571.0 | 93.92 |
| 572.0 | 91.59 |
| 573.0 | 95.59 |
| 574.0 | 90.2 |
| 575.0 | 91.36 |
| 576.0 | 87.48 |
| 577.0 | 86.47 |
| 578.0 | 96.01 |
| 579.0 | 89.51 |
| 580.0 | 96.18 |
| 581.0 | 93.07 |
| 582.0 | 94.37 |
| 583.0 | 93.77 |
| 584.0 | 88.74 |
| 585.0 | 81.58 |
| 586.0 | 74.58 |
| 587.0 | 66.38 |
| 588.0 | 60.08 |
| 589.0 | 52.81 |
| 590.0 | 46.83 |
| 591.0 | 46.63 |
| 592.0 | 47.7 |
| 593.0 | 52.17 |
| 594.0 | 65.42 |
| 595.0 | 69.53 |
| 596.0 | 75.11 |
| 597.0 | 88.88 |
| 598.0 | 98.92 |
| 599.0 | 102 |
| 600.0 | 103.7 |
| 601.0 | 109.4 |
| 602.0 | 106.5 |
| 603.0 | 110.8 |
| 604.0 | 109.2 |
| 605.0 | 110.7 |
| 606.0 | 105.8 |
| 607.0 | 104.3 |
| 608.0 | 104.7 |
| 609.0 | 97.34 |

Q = 1.30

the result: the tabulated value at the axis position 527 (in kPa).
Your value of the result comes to 113.9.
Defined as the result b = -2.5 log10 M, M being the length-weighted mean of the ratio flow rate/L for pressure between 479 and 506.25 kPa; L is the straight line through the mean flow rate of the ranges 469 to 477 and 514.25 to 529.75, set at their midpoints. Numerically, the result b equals 0.271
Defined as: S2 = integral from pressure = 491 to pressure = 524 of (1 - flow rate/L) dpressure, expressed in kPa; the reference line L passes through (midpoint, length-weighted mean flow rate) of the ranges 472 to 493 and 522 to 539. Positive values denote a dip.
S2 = 6.9 kPa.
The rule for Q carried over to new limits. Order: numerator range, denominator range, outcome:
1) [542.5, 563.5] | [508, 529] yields 1.03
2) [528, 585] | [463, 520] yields 1.27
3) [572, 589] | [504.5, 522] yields 0.90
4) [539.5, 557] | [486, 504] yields 1.64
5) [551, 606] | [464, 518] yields 1.10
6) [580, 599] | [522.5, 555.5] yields 0.63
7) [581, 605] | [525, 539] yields 0.67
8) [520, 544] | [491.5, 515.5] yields 1.56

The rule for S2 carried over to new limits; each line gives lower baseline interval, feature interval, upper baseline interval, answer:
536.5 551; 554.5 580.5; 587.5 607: 1.0 kPa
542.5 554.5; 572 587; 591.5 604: 1.1 kPa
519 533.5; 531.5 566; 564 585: -2.1 kPa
